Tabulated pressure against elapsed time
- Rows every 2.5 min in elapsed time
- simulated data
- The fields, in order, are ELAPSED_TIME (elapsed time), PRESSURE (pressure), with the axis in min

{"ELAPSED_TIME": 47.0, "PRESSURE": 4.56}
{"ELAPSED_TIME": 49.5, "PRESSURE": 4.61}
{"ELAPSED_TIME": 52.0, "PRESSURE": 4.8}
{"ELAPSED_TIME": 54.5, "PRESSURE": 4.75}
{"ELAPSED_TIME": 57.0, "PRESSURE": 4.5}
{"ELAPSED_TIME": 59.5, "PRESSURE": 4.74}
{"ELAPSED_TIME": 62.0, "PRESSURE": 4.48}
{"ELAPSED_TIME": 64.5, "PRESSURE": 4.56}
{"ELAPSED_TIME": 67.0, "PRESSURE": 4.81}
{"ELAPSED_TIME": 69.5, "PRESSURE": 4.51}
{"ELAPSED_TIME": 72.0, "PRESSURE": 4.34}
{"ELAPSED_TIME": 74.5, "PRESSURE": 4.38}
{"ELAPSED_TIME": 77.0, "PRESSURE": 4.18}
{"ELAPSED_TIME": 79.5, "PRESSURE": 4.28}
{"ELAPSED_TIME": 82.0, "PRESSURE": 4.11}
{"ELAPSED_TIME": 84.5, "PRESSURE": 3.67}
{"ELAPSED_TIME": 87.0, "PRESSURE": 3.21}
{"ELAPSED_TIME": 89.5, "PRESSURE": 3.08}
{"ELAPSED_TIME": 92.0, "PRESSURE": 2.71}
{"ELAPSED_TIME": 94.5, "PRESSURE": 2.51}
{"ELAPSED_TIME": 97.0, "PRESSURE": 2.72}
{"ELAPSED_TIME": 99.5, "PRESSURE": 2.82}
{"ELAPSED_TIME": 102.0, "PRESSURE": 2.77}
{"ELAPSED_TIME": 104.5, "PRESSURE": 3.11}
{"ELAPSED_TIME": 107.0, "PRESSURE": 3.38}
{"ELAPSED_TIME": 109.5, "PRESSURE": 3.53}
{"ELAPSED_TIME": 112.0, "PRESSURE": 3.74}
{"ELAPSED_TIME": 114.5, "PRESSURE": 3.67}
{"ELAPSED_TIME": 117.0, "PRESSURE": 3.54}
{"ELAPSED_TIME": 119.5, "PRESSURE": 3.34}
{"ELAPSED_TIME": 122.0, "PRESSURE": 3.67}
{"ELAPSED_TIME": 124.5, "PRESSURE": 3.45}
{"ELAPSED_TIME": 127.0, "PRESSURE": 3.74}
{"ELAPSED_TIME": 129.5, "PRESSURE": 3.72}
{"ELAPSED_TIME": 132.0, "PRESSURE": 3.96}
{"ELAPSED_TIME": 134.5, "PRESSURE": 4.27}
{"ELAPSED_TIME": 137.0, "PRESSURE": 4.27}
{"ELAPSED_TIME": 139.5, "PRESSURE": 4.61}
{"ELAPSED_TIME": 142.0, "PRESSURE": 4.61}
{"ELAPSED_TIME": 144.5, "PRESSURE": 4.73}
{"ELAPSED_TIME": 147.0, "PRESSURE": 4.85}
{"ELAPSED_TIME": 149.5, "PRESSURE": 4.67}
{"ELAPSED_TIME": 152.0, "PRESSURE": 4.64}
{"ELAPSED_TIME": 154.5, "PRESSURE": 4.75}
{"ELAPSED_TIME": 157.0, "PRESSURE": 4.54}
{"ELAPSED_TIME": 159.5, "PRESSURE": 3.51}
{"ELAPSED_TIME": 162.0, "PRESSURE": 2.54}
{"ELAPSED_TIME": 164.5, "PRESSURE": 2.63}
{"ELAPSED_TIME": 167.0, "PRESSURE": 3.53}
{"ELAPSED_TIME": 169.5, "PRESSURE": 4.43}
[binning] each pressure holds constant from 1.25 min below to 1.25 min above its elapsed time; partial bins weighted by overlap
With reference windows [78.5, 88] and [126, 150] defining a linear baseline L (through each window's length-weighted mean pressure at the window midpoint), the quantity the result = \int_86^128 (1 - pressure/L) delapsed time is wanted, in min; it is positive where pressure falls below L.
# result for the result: 8.5 min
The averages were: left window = 3.82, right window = 4.34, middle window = 3.23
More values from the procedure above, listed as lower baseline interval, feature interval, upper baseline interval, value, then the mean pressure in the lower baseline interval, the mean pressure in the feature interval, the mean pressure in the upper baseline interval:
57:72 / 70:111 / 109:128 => 6.7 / 4.59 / 3.45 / 3.59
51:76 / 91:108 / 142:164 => 6.1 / 4.58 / 2.85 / 4.24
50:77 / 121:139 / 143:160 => 2.6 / 4.57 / 3.9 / 4.57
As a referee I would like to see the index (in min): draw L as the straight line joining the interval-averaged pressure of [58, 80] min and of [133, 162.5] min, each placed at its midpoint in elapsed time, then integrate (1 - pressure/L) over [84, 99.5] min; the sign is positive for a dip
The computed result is 5.3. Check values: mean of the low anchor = 4.48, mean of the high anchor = 4.37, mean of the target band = 2.94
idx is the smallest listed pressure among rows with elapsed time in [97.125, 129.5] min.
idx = 2.77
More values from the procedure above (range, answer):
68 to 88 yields 3.21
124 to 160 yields 3.45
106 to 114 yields 3.38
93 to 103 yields 2.51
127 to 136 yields 3.72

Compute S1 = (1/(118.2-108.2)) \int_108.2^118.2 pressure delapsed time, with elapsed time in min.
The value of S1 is 3.62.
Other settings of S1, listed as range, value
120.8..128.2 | 3.62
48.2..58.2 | 4.67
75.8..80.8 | 4.23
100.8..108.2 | 3.09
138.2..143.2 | 4.61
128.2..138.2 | 4.05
